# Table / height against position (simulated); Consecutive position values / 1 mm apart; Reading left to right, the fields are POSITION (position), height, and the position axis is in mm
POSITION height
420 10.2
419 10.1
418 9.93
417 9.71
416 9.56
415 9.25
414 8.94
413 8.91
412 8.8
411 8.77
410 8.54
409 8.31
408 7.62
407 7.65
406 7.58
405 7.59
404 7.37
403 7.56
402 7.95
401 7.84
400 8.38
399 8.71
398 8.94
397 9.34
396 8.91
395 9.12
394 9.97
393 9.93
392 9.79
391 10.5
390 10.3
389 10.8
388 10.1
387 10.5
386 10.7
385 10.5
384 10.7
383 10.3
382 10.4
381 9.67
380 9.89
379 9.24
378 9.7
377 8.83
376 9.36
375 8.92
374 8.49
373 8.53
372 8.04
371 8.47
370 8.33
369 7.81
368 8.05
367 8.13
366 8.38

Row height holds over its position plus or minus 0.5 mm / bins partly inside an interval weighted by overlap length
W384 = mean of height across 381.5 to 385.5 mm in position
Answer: 10.5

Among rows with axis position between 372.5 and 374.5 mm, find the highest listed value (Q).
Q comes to 8.53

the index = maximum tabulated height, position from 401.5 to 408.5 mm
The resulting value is 7.95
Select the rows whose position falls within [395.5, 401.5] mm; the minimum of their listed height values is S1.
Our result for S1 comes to 7.84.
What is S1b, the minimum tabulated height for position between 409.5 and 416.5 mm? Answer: 8.54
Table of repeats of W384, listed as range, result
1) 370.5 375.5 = 8.49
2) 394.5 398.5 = 9.08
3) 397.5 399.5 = 8.82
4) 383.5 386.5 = 10.6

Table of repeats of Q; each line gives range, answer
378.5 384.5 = 10.7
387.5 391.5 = 10.8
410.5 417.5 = 9.71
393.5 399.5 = 9.97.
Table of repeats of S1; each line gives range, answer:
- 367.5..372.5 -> 7.81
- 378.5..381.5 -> 9.24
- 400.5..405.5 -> 7.37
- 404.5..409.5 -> 7.58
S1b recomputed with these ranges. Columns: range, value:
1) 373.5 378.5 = 8.49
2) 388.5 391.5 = 10.3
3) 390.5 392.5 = 9.79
